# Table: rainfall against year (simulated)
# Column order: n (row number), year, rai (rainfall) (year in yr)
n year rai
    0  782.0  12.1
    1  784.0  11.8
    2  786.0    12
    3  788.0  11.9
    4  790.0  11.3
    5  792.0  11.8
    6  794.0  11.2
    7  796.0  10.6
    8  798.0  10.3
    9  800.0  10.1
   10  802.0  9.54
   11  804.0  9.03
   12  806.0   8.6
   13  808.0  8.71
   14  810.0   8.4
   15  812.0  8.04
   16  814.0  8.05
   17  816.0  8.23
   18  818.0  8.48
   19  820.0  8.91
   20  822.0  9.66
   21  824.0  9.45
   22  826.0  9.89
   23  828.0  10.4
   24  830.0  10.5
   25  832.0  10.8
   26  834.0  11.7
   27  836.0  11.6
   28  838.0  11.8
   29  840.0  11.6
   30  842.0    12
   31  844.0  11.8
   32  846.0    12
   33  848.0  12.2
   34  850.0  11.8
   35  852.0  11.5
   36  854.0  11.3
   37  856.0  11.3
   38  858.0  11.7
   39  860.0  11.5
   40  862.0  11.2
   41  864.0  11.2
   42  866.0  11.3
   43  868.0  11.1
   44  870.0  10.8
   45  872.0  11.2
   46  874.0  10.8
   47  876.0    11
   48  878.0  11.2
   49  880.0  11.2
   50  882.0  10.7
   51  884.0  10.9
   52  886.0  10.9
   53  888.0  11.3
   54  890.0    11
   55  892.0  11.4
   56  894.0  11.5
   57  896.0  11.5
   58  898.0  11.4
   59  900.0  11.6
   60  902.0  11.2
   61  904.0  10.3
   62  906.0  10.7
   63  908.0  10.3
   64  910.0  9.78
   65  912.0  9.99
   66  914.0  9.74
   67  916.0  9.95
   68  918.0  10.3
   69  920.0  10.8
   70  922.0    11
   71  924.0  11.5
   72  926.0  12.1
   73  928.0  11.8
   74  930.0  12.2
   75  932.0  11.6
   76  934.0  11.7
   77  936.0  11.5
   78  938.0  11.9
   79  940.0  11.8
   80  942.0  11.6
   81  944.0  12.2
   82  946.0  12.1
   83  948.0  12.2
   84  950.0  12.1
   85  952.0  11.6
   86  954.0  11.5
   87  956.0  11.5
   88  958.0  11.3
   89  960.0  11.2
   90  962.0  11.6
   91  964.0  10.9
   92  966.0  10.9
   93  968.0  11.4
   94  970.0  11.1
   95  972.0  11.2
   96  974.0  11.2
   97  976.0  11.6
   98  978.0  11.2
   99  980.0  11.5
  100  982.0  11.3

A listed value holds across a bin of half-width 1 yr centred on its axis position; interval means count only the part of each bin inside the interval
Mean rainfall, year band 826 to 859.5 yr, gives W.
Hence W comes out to 11.5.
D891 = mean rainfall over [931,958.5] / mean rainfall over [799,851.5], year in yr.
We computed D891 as 1.16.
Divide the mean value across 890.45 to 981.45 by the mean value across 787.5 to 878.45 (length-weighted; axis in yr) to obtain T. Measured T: 1.1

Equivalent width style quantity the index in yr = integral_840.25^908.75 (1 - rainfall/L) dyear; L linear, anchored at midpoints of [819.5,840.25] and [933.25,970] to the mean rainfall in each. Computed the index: -2.02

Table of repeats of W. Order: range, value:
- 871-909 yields 11.1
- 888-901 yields 11.4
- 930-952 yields 11.9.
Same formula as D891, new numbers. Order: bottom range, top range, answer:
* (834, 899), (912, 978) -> 1.00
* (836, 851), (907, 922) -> 0.86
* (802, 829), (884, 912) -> 1.23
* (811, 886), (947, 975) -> 1.06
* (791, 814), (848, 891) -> 1.17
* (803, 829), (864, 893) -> 1.24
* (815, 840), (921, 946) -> 1.16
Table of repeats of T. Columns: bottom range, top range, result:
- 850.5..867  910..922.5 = 0.90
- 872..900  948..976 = 1.02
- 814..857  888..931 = 1.02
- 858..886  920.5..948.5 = 1.06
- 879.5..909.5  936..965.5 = 1.06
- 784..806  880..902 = 1.05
